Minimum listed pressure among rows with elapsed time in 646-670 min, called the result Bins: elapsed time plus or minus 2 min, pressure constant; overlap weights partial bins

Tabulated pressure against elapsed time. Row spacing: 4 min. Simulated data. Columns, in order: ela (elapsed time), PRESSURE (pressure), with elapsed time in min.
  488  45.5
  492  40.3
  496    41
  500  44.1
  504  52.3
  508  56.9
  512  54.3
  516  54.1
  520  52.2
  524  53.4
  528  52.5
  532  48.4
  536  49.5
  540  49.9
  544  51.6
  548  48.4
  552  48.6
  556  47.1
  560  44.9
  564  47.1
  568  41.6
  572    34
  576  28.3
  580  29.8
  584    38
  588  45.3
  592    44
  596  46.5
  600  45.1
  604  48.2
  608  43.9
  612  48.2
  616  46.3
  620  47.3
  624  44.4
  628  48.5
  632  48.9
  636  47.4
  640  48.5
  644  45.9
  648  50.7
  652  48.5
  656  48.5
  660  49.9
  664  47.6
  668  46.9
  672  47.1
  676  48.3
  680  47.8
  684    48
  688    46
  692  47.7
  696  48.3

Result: 46.9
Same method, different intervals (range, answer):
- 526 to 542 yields 48.4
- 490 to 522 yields 40.3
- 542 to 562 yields 44.9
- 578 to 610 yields 29.8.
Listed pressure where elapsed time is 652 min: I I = 48.5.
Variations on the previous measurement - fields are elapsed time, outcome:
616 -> 46.3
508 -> 56.9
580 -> 29.8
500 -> 44.1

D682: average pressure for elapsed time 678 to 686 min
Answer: 47.9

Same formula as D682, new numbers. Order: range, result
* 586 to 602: 45.2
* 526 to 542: 50.1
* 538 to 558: 49.1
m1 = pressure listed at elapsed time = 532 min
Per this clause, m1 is 48.4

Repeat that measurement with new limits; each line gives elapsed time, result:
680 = 47.8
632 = 48.9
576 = 28.3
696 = 48.3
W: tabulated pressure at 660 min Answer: 49.9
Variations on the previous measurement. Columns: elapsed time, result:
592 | 44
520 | 52.2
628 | 48.5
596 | 46.5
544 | 51.6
